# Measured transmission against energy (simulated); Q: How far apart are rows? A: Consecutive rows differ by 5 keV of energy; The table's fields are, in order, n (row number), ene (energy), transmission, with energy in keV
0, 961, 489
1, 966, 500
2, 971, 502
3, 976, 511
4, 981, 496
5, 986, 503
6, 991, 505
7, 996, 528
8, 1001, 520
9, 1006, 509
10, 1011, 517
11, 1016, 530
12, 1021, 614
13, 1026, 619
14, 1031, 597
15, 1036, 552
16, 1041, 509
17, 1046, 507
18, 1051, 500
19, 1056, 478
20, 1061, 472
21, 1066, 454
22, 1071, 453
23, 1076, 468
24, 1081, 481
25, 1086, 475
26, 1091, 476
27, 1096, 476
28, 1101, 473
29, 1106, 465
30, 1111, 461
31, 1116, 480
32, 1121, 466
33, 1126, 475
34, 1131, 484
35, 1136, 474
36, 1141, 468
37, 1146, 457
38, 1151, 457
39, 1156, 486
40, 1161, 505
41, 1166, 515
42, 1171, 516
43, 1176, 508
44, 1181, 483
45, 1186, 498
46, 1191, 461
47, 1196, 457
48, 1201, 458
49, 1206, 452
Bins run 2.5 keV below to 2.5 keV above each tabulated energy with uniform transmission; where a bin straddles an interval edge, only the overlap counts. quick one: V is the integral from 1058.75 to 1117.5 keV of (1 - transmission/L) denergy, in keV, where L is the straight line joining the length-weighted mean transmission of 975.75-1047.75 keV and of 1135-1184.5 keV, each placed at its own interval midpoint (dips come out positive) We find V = 4.8 keV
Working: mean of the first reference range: 535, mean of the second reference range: 488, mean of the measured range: 469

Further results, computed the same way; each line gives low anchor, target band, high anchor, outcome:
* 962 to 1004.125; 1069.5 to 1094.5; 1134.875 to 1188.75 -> 1.3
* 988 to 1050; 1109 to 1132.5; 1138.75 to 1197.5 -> 1.4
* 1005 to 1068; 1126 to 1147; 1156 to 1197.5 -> 1.3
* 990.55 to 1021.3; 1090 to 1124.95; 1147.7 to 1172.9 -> 2.4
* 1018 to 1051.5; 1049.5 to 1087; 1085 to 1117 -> 3.1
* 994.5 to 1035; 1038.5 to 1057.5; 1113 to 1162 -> 1.2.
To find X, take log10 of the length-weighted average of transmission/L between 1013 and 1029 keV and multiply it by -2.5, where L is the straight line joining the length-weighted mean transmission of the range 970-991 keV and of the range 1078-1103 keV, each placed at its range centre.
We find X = -0.187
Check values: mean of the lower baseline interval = 503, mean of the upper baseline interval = 476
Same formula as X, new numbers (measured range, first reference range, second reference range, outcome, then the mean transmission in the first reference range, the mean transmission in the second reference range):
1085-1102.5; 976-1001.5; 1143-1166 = 0.036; 510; 480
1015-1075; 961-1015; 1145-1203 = -0.044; 509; 484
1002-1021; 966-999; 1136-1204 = -0.059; 507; 482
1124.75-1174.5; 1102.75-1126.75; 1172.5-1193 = -0.011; 469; 490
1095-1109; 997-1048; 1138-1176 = 0.092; 547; 488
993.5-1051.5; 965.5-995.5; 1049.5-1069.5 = -0.116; 505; 474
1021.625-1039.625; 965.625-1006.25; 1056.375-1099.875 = -0.196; 509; 470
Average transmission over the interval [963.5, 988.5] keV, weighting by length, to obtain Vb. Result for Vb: 502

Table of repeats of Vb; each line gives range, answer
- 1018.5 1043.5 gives 578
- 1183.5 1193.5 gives 480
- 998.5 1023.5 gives 538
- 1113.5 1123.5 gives 473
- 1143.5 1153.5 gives 457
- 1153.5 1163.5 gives 496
